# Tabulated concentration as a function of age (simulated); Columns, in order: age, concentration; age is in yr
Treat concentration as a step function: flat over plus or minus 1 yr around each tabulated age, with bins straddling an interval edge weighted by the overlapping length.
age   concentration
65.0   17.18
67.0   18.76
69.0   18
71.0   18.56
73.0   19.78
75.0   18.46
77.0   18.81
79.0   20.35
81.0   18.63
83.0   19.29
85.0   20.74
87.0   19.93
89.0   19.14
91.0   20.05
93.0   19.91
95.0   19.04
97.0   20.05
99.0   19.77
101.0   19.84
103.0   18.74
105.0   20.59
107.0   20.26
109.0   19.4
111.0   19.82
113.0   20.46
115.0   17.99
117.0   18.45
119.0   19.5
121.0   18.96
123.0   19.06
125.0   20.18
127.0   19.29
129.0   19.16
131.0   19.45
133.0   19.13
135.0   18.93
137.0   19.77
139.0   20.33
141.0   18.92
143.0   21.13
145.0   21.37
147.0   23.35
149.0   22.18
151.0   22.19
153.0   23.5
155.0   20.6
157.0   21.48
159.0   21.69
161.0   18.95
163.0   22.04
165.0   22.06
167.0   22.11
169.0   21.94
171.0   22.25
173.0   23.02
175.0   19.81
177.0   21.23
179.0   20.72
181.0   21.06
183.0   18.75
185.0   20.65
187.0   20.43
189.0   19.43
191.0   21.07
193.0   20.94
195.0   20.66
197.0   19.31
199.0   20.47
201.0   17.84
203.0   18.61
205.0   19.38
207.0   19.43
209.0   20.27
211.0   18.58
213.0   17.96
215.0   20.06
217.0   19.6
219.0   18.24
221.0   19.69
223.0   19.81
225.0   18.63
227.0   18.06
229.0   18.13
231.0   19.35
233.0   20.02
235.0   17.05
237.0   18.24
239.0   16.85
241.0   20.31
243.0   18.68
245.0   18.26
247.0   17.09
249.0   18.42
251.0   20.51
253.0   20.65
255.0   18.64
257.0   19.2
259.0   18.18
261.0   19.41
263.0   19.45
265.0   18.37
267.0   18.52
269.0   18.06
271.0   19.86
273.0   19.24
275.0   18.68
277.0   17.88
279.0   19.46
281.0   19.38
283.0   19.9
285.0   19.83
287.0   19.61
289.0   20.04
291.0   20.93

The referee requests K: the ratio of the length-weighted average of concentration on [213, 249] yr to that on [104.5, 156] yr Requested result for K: 0.9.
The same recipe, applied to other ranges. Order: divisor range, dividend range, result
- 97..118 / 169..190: 1.06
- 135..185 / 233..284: 0.89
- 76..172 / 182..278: 0.94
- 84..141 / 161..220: 1.04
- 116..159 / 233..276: 0.92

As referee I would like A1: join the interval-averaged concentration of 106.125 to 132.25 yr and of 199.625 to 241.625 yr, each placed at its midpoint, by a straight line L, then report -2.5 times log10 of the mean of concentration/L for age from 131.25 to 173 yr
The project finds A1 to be -0.11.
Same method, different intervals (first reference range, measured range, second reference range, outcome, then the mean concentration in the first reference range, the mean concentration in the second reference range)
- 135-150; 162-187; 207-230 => -0.06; 20.9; 19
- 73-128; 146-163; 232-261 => -0.13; 19.5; 18.7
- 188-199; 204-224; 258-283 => 0.03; 20.3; 18.9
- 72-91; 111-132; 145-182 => 0.07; 19.5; 21.7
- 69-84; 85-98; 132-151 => -0.02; 19.1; 20.7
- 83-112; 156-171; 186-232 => -0.10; 19.8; 19.4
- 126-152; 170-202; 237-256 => -0.04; 20.4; 18.8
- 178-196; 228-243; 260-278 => 0.05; 20.4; 18.8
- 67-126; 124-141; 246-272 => -0.01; 19.4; 19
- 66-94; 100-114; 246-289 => -0.03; 19.3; 19.1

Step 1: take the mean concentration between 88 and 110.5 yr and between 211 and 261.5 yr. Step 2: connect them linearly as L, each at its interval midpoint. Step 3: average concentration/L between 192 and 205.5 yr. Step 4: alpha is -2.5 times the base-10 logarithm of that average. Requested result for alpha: -0.030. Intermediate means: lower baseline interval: 19.7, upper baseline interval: 18.8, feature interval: 19.6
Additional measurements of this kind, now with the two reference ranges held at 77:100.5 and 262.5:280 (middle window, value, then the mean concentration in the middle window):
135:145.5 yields -0.038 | 20.1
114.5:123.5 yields 0.041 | 18.8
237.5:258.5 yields 0.006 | 18.8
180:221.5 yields -0.027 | 19.6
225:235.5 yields 0.024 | 18.6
